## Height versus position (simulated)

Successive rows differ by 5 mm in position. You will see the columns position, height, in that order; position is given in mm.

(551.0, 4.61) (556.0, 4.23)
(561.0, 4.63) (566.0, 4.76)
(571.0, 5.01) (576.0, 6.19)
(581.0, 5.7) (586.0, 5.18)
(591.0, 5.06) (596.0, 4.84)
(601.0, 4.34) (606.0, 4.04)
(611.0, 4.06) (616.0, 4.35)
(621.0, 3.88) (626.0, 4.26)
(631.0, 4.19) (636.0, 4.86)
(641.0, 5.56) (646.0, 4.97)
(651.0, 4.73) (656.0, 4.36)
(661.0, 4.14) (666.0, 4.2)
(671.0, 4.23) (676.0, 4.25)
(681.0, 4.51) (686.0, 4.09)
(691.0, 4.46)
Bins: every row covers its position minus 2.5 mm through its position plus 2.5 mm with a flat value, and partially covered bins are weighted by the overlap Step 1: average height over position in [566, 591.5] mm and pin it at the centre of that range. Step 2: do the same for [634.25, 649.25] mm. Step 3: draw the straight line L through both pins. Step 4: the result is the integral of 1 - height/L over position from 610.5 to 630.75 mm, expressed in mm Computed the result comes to 4.1 mm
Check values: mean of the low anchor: 5.39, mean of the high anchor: 5.12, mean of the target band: 4.15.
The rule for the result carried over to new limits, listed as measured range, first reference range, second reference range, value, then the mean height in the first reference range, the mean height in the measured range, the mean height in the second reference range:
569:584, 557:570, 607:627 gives -3.6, 4.68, 5.64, 4.12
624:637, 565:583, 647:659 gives 1.2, 5.46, 4.39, 4.58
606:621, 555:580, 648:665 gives 1.9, 5.05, 4.12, 4.41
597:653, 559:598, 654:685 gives 2.6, 5.18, 4.48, 4.27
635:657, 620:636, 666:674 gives -3.6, 4.25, 4.93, 4.22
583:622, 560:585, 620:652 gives 3.9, 5.29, 4.51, 4.67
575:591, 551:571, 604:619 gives -4.1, 4.61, 5.54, 4.14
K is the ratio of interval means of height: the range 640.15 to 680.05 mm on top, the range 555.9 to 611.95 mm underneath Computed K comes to 0.92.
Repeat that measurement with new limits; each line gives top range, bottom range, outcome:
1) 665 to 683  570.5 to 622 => 0.90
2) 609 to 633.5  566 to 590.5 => 0.77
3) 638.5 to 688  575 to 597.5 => 0.84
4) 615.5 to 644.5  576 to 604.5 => 0.89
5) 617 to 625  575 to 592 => 0.73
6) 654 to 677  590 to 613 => 0.95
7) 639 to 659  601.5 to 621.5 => 1.18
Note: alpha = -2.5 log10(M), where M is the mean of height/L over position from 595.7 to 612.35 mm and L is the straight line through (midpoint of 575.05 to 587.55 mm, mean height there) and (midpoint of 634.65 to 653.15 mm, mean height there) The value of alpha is 0.26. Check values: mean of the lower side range 5.67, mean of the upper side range 5.05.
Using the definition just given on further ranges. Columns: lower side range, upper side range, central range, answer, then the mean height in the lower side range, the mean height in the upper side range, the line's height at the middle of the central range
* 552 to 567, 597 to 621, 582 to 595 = -0.19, 4.53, 4.2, 4.34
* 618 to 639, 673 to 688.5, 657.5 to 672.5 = 0.02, 4.33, 4.28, 4.3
